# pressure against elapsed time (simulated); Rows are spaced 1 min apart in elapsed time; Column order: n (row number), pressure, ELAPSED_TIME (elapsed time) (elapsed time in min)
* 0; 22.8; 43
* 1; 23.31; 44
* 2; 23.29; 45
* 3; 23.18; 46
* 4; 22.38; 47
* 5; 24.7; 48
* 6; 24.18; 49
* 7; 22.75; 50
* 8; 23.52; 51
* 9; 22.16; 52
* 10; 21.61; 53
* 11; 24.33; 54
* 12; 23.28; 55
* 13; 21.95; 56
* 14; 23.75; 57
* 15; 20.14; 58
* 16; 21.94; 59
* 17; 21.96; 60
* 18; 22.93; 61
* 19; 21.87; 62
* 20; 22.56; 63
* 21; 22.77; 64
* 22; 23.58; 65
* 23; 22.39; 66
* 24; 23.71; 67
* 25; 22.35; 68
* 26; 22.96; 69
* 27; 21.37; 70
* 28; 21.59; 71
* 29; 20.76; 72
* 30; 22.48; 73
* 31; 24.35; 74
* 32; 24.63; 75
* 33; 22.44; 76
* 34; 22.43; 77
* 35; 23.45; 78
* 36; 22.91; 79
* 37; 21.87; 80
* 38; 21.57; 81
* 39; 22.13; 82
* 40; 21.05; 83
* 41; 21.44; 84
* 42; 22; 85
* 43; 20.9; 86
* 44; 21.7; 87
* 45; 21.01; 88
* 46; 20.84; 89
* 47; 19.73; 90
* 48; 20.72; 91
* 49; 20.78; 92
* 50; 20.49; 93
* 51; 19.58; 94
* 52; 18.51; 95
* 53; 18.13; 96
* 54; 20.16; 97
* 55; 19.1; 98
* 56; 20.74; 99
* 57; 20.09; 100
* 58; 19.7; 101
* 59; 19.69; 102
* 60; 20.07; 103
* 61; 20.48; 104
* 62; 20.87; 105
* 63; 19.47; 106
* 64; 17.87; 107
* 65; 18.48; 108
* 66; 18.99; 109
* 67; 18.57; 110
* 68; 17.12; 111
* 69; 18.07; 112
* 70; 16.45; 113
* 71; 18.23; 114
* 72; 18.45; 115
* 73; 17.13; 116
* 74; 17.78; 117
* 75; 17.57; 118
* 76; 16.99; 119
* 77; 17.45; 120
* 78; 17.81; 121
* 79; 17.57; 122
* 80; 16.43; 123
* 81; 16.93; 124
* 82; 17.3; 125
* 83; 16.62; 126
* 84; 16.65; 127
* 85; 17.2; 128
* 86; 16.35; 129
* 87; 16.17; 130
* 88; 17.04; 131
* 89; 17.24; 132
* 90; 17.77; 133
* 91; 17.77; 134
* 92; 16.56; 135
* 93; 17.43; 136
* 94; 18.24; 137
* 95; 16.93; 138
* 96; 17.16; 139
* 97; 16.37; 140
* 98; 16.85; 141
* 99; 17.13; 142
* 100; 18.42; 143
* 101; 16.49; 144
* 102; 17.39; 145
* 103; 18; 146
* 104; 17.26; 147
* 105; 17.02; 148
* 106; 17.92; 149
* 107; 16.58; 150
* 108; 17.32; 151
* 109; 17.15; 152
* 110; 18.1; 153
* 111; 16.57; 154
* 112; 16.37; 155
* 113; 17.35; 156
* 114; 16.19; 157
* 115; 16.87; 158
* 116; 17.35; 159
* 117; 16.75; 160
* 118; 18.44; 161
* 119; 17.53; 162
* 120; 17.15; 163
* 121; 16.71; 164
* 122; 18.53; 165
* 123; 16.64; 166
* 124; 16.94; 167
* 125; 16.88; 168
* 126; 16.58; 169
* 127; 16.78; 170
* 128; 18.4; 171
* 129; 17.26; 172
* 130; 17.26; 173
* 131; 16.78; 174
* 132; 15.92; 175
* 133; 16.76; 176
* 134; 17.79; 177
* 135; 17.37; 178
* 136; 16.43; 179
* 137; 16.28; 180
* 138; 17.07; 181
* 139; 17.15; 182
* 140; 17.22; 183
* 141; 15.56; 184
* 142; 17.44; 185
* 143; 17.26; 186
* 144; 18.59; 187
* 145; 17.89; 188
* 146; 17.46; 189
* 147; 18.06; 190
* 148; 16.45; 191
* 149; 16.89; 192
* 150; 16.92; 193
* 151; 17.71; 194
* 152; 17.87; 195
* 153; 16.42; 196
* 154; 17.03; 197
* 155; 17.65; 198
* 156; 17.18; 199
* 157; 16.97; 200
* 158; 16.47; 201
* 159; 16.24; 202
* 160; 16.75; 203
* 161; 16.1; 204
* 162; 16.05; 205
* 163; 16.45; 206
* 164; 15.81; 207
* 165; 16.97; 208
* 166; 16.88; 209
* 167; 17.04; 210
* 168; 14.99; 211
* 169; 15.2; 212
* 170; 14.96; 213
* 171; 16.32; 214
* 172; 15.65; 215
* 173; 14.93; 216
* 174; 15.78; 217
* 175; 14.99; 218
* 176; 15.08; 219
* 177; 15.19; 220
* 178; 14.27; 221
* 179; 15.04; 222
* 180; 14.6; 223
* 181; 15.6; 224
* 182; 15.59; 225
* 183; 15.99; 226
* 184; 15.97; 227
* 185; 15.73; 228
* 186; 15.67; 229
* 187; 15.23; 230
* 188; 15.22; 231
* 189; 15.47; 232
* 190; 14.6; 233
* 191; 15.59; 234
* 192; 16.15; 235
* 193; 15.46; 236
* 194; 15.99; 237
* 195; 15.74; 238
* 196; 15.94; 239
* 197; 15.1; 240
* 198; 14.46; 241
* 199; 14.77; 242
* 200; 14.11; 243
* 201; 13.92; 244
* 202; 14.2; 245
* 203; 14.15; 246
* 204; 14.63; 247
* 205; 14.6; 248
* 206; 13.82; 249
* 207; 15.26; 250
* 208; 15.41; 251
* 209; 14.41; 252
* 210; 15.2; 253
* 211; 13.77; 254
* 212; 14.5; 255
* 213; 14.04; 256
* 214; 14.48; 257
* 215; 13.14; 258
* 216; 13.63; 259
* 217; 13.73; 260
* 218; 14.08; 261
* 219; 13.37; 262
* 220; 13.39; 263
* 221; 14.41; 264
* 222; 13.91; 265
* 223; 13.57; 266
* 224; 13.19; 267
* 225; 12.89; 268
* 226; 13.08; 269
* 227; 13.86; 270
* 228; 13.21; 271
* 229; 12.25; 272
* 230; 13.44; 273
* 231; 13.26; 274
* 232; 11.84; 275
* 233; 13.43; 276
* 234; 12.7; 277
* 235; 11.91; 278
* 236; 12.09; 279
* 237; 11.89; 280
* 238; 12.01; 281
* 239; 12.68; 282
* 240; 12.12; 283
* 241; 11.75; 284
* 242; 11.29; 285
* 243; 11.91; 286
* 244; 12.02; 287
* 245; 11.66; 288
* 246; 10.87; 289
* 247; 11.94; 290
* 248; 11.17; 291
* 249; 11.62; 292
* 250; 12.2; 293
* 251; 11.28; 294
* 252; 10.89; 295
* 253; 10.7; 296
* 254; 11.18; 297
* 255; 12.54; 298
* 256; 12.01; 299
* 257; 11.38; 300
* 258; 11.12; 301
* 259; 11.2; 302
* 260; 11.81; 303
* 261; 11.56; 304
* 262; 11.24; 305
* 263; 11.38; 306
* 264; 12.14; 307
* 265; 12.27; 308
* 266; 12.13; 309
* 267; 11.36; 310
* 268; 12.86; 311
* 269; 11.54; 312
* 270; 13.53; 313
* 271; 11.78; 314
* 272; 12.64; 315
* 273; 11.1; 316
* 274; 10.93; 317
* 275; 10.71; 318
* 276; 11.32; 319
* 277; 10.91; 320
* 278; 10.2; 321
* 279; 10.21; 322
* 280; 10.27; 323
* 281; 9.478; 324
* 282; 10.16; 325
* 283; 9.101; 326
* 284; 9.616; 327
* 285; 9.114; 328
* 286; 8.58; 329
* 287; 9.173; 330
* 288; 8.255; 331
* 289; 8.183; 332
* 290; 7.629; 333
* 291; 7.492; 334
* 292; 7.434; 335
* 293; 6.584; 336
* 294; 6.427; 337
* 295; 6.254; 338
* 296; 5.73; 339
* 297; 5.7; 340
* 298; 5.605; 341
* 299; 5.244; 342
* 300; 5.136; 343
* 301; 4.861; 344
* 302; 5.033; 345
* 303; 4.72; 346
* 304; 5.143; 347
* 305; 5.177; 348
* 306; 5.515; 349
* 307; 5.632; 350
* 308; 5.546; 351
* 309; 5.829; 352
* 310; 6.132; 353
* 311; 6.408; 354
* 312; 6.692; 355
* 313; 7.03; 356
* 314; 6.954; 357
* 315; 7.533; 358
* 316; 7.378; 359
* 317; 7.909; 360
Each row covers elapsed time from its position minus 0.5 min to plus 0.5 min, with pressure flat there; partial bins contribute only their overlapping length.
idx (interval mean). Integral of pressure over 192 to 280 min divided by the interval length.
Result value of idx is 14.9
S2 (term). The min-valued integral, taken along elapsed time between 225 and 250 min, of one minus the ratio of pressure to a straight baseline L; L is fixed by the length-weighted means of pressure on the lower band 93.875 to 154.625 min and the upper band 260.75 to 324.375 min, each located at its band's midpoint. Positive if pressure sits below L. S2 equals -2.1 min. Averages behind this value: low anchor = 17.8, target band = 15.1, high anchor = 12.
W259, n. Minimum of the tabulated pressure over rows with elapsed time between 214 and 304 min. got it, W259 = 10.7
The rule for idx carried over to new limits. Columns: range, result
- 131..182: 17.2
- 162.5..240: 16.4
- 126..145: 17.1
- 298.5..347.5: 9.35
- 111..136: 17.2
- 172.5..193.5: 17.1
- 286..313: 11.7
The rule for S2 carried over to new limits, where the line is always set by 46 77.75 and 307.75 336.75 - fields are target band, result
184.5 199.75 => -0.90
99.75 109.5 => 0.52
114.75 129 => 1.86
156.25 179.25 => 0.62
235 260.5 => -1.66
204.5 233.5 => -0.88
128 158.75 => 2.66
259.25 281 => -0.80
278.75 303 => -0.05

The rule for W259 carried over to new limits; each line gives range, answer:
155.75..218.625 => 14.93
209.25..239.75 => 14.27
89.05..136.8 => 16.17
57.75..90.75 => 19.73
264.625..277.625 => 11.84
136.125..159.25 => 16.19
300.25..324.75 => 9.478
